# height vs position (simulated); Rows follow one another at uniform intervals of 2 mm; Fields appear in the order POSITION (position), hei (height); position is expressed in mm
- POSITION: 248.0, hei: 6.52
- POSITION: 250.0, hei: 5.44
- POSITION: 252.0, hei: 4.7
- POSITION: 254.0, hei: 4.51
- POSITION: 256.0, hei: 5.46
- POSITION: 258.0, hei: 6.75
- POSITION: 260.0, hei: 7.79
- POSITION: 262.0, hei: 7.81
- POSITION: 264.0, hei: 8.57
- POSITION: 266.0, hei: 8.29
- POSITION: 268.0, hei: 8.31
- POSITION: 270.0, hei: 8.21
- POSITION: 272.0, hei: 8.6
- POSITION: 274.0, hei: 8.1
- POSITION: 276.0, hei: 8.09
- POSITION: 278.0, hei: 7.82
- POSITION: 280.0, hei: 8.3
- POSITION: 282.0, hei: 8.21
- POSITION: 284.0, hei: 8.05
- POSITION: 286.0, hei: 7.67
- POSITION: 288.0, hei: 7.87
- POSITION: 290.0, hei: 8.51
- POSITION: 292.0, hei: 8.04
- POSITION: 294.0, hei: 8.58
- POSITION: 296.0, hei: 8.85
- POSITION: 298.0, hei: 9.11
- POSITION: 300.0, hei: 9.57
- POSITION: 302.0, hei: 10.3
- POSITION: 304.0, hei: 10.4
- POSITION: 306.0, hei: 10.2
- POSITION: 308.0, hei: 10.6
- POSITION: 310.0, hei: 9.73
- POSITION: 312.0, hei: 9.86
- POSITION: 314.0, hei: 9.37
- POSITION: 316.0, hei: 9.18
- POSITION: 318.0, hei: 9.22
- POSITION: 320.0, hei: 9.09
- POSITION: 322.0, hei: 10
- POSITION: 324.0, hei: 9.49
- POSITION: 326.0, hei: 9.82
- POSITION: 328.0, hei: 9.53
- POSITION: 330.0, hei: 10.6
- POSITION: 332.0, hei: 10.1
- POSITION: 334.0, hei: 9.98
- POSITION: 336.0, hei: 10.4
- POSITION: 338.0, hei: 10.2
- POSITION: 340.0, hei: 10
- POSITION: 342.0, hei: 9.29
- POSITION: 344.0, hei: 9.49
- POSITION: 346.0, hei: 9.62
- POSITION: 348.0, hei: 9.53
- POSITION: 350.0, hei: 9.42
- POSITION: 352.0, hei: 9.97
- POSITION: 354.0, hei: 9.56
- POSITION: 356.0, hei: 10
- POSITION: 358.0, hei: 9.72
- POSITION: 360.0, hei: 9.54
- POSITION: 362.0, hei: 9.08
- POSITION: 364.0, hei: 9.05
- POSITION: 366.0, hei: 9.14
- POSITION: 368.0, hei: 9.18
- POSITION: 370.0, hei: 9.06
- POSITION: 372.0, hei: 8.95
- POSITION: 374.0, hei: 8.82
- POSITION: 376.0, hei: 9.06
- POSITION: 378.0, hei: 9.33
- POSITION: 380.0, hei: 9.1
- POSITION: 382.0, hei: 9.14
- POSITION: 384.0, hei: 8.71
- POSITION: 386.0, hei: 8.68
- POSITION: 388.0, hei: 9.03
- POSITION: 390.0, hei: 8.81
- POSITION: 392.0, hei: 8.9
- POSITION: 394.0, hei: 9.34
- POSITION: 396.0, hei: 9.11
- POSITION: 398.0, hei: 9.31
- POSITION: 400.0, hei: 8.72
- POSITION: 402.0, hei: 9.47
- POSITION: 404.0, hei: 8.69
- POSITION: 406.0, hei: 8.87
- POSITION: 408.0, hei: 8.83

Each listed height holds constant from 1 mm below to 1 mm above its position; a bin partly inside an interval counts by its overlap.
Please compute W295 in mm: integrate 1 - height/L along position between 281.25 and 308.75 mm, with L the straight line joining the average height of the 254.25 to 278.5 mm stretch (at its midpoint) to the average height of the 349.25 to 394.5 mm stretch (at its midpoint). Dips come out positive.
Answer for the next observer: -2.9 mm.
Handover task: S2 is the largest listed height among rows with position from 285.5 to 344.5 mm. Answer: 10.6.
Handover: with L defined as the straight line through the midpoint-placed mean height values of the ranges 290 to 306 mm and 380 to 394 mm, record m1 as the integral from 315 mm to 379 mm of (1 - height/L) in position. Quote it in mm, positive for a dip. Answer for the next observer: -3.2 mm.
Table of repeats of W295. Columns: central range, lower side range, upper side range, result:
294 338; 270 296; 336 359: -3.87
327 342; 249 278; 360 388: -2.99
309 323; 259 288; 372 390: -1.71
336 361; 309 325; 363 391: -1.32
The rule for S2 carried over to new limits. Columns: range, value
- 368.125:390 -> 9.33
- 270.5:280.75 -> 8.6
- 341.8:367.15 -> 10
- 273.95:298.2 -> 9.11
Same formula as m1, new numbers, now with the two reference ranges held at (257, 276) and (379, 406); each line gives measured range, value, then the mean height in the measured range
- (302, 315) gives -2.62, 10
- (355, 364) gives -0.80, 9.53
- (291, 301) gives -0.67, 8.83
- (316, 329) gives -1.58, 9.5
